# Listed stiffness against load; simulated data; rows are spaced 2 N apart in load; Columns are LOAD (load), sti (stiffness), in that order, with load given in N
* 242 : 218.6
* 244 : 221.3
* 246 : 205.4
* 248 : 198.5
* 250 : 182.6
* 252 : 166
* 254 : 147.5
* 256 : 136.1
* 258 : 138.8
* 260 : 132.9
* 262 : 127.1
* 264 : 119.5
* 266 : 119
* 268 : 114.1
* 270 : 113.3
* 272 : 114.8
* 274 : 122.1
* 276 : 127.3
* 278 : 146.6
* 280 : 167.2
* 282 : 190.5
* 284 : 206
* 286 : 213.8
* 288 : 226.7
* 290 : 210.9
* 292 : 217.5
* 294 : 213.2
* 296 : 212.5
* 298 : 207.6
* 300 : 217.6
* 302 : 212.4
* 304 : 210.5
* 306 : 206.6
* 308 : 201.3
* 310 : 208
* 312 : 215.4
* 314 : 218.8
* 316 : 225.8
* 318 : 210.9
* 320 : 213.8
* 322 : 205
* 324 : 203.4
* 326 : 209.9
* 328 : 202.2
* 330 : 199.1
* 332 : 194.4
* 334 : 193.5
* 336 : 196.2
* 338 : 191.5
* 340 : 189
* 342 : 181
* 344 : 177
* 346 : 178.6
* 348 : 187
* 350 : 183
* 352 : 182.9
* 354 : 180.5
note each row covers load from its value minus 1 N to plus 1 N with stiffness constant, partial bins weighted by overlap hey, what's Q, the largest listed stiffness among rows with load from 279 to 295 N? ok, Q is 226.7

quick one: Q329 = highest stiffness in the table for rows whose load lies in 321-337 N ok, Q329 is 209.9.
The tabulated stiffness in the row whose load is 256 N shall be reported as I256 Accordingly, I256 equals 136.1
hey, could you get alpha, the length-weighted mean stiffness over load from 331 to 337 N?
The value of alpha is 195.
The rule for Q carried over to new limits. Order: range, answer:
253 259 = 147.5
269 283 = 190.5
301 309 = 212.4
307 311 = 208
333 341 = 196.2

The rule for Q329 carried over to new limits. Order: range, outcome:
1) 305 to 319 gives 225.8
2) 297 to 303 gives 217.6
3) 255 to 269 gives 138.8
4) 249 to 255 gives 182.6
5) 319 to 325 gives 213.8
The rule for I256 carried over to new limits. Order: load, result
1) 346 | 178.6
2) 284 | 206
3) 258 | 138.8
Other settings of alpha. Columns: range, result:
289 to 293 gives 214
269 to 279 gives 125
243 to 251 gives 202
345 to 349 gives 183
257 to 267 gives 127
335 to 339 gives 194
